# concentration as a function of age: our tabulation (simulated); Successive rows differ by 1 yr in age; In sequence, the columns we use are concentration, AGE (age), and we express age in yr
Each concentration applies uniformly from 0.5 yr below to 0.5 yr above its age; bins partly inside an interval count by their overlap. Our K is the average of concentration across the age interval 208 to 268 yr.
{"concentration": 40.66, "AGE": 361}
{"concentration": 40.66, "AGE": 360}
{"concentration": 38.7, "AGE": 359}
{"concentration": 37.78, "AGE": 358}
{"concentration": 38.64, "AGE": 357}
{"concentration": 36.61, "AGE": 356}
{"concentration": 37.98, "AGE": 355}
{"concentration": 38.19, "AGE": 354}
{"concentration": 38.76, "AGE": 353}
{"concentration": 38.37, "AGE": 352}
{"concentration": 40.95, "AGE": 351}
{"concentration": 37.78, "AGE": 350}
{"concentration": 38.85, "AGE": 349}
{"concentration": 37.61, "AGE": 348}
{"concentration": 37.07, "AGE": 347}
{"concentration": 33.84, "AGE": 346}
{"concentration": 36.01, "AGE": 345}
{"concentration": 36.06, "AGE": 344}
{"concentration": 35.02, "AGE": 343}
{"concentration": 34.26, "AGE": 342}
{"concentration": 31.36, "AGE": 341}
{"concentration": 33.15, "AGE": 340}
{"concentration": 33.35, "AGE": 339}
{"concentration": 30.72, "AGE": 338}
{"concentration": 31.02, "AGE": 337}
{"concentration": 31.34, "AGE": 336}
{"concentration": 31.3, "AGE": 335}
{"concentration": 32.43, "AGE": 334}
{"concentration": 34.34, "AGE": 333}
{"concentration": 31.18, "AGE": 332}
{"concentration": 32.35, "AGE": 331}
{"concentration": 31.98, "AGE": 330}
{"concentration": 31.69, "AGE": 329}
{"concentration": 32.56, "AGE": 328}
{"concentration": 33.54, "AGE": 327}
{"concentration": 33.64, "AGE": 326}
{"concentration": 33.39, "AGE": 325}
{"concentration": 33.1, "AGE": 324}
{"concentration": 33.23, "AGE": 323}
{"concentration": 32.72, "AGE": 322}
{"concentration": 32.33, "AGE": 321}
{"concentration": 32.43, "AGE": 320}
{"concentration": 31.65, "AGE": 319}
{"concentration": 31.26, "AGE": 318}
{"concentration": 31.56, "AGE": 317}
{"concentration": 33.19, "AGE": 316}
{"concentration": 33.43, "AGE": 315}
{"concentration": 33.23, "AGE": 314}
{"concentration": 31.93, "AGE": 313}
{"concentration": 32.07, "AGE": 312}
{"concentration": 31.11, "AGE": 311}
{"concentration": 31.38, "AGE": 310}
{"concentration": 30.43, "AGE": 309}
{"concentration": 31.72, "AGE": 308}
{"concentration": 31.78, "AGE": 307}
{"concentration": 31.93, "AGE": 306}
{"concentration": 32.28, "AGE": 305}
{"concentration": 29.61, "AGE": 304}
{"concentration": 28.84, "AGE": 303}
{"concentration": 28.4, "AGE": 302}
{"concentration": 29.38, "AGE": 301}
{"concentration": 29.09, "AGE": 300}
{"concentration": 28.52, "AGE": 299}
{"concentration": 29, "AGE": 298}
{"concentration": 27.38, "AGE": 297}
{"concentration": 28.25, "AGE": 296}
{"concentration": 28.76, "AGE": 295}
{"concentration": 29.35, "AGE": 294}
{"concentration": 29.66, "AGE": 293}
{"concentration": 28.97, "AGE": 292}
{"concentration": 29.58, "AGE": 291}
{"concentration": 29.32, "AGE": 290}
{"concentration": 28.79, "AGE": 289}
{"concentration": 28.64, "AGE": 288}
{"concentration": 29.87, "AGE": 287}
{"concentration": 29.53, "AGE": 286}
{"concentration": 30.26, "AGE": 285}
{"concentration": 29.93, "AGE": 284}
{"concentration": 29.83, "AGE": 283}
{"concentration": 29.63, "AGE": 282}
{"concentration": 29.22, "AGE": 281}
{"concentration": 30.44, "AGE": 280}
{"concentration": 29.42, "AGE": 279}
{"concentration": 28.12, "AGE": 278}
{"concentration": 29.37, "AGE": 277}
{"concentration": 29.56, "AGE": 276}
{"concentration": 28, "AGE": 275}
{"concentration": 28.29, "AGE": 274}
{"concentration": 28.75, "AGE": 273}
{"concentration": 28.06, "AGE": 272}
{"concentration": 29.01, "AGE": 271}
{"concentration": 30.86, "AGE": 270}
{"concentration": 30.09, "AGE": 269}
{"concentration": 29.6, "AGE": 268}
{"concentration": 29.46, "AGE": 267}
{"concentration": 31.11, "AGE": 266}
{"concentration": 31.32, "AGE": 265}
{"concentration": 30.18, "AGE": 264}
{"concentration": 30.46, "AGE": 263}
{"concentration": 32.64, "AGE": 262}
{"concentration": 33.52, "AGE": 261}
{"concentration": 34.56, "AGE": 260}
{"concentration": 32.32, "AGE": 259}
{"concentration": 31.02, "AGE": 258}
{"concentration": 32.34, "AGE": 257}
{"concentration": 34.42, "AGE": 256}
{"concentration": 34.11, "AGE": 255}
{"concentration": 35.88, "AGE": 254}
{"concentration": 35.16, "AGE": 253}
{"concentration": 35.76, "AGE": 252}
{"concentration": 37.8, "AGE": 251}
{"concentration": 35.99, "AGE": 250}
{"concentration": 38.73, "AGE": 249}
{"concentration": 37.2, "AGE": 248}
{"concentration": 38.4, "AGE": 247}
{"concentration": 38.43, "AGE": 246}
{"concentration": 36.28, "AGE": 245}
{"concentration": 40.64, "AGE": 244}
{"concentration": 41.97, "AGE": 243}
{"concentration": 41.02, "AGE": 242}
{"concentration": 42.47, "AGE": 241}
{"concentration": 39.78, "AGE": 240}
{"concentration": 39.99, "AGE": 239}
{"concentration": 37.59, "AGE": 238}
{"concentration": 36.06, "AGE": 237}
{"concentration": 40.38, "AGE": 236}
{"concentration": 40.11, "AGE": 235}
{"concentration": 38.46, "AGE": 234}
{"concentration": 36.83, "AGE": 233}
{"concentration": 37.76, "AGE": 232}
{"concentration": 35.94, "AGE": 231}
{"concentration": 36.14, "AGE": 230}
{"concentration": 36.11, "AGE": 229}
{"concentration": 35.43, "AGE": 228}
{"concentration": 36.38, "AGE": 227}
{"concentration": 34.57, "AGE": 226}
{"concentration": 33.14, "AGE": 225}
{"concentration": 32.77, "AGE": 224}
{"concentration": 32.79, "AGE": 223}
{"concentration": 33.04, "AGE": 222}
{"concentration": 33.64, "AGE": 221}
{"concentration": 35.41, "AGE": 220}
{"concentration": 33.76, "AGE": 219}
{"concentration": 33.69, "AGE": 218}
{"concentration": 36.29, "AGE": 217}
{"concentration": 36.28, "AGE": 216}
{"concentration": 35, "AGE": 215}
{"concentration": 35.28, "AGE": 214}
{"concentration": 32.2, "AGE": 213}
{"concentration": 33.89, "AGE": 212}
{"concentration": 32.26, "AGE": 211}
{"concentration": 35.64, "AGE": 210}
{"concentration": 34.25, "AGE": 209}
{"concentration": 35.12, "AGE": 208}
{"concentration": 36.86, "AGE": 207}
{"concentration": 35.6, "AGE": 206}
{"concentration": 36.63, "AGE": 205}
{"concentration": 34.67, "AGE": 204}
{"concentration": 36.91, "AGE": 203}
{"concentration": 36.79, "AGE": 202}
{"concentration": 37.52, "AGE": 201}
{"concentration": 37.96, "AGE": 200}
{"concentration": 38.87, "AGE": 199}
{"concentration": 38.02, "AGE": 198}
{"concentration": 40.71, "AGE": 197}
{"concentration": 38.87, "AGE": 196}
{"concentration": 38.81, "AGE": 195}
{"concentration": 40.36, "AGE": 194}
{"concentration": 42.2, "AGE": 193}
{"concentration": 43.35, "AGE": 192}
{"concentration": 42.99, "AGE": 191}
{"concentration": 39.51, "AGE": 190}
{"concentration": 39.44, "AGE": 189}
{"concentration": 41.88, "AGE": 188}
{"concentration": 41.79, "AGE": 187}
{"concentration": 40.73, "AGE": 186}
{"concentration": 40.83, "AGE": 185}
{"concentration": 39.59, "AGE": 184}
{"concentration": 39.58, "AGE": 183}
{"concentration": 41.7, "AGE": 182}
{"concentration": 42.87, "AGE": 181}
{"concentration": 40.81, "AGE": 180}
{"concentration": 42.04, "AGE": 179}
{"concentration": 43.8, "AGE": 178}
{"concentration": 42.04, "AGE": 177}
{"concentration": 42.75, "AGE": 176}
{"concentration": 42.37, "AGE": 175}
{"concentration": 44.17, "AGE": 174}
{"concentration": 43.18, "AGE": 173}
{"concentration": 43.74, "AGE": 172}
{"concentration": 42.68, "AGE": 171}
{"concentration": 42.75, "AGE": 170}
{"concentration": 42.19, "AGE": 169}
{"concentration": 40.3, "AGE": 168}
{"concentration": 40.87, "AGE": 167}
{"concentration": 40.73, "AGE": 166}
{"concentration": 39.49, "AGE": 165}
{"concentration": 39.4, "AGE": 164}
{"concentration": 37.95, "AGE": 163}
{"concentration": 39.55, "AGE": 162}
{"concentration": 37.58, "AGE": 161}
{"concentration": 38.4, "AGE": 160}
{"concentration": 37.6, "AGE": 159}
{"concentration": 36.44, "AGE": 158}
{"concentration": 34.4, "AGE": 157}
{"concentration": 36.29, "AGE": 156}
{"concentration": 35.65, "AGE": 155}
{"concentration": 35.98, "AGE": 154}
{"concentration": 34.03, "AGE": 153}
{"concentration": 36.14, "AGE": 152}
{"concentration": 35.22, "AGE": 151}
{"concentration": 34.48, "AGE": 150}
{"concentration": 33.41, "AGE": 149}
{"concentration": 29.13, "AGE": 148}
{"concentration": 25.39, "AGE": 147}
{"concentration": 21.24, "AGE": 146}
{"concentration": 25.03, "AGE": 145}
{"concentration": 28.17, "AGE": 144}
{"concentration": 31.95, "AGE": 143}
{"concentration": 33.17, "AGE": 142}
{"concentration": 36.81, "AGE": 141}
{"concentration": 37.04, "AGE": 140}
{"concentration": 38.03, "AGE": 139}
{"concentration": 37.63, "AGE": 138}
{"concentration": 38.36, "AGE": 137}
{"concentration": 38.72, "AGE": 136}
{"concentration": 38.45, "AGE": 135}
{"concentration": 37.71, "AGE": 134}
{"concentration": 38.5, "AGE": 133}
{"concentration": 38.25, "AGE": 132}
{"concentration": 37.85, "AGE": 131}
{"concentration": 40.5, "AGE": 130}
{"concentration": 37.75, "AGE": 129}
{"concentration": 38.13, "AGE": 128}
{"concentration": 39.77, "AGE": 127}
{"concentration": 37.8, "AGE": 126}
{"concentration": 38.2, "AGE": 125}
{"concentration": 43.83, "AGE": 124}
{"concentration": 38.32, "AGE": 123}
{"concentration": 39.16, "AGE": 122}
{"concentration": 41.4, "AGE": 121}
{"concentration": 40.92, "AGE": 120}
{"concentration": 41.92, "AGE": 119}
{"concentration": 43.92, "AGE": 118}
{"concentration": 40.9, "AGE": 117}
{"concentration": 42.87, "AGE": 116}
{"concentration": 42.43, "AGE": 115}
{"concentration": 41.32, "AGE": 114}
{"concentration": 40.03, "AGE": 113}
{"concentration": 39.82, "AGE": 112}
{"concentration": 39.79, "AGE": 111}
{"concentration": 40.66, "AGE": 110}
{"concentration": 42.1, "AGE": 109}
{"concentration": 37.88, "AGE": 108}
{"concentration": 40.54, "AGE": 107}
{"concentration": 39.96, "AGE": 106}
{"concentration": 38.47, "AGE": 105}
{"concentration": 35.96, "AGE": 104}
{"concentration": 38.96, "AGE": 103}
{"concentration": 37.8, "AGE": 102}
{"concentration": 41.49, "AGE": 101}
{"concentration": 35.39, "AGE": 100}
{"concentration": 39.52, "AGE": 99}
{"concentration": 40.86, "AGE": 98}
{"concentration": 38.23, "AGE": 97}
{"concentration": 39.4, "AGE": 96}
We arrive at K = 35.4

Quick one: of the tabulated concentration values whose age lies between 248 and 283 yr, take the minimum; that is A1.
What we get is 28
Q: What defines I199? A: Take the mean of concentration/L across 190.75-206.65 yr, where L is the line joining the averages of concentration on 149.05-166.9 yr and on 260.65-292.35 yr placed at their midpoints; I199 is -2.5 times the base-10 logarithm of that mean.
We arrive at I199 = -0.12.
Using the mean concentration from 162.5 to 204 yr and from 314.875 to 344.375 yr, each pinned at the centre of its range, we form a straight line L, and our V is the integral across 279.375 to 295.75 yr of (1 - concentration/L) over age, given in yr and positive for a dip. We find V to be 2.57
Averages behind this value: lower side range 40.7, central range 29.5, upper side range 32.6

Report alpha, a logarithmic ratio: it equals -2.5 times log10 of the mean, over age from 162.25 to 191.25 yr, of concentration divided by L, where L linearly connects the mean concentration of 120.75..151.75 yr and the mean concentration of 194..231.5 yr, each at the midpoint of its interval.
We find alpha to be -0.16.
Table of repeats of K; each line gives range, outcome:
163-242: 38.4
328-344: 32.5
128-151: 34.5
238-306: 32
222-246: 37.4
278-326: 30.6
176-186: 41.5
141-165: 33.9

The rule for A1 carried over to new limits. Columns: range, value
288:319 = 27.38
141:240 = 21.24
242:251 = 35.99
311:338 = 30.72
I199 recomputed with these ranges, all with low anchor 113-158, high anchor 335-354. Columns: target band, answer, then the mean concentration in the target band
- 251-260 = 0.06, 34.1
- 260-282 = 0.19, 30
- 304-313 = 0.13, 31.5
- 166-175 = -0.16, 42.4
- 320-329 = 0.08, 33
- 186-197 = -0.13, 40.9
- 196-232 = 0.02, 35.5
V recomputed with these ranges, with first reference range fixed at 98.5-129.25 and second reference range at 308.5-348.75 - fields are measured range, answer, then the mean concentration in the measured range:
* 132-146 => 1.5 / 35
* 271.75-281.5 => 1.6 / 28.9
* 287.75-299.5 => 1.8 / 28.9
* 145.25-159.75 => 2.0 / 33.2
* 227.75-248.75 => -1.5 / 38.5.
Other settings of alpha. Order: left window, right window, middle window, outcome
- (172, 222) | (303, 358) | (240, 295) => 0.12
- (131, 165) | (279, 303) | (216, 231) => -0.09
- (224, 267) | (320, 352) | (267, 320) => 0.16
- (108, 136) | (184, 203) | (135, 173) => 0.11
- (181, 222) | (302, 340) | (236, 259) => -0.05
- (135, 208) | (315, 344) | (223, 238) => -0.01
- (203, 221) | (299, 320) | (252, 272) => 0.03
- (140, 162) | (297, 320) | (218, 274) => -0.10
